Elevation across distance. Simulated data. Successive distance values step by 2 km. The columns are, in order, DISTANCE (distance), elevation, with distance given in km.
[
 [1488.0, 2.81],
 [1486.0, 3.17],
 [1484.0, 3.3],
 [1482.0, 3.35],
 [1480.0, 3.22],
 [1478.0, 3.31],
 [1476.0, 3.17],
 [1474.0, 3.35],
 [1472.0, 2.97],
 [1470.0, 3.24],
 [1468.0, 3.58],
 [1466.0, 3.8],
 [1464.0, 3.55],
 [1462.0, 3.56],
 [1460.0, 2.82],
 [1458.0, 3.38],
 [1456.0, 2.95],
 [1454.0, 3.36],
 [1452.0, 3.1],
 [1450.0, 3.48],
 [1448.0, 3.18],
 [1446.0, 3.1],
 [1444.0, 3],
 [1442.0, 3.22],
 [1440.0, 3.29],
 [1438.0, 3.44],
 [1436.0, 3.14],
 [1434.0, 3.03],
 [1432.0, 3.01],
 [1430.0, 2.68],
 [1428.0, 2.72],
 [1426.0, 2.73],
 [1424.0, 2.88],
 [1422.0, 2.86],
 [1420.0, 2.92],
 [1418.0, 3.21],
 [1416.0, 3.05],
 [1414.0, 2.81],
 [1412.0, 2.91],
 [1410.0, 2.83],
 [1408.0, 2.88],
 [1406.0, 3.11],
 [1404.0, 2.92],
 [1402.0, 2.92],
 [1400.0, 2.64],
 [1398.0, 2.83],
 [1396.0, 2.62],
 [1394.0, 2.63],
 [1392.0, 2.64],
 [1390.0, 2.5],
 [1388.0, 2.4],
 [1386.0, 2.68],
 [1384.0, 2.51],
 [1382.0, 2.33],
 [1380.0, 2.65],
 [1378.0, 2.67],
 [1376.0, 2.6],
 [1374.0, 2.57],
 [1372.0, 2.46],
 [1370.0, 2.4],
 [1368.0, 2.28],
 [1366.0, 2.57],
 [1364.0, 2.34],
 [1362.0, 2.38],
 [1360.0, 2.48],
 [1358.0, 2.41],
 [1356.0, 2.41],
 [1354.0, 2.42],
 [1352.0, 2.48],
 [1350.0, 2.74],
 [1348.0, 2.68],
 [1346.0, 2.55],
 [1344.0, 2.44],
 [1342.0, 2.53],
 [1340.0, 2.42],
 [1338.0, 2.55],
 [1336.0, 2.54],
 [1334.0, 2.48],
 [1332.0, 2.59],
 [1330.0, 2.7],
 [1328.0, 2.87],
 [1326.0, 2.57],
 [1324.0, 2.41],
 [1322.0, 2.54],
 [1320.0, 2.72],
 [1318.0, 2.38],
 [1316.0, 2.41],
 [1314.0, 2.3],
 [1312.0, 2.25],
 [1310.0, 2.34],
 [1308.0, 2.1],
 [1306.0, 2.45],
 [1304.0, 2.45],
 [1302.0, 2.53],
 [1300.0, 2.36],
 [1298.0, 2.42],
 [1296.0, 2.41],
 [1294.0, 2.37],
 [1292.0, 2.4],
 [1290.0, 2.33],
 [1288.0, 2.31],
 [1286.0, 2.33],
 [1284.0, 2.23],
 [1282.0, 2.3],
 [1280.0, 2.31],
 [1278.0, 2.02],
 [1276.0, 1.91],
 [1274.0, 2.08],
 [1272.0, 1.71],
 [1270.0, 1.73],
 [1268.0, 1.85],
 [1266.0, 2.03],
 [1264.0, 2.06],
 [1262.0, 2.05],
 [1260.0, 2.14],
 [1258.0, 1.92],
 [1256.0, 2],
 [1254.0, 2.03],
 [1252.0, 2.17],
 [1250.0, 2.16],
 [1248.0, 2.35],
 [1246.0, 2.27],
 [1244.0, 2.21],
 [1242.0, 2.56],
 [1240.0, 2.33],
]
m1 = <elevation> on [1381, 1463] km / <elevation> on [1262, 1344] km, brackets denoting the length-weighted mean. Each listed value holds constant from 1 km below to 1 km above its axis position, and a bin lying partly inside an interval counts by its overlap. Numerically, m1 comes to 1.26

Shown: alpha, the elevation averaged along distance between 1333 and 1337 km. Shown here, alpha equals 2.51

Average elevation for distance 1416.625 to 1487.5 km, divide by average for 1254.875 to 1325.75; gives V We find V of 1.42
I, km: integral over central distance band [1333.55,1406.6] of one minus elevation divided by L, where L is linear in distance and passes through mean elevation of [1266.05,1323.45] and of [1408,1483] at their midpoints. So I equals 3.8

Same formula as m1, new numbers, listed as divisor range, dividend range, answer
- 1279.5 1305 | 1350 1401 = 1.07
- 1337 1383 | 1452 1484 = 1.32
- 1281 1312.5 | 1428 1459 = 1.34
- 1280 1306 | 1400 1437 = 1.23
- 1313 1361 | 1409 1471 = 1.24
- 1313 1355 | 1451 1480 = 1.30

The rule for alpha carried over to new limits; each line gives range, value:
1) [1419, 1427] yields 2.85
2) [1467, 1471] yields 3.41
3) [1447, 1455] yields 3.28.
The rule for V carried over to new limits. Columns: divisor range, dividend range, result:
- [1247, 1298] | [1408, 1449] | 1.40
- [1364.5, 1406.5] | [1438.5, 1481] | 1.25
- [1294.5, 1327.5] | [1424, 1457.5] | 1.28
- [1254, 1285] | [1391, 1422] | 1.41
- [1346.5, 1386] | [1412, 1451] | 1.21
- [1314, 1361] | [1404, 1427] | 1.16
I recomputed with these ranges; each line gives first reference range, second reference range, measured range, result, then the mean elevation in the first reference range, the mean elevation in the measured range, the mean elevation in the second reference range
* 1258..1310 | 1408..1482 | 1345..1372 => 1.59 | 2.19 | 2.47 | 3.13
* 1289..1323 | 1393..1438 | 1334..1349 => 0.18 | 2.4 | 2.53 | 2.89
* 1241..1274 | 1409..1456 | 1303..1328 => -0.32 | 2.08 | 2.43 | 3.04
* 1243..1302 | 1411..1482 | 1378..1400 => 1.83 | 2.16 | 2.59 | 3.15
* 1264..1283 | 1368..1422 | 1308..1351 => -3.46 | 2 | 2.51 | 2.71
